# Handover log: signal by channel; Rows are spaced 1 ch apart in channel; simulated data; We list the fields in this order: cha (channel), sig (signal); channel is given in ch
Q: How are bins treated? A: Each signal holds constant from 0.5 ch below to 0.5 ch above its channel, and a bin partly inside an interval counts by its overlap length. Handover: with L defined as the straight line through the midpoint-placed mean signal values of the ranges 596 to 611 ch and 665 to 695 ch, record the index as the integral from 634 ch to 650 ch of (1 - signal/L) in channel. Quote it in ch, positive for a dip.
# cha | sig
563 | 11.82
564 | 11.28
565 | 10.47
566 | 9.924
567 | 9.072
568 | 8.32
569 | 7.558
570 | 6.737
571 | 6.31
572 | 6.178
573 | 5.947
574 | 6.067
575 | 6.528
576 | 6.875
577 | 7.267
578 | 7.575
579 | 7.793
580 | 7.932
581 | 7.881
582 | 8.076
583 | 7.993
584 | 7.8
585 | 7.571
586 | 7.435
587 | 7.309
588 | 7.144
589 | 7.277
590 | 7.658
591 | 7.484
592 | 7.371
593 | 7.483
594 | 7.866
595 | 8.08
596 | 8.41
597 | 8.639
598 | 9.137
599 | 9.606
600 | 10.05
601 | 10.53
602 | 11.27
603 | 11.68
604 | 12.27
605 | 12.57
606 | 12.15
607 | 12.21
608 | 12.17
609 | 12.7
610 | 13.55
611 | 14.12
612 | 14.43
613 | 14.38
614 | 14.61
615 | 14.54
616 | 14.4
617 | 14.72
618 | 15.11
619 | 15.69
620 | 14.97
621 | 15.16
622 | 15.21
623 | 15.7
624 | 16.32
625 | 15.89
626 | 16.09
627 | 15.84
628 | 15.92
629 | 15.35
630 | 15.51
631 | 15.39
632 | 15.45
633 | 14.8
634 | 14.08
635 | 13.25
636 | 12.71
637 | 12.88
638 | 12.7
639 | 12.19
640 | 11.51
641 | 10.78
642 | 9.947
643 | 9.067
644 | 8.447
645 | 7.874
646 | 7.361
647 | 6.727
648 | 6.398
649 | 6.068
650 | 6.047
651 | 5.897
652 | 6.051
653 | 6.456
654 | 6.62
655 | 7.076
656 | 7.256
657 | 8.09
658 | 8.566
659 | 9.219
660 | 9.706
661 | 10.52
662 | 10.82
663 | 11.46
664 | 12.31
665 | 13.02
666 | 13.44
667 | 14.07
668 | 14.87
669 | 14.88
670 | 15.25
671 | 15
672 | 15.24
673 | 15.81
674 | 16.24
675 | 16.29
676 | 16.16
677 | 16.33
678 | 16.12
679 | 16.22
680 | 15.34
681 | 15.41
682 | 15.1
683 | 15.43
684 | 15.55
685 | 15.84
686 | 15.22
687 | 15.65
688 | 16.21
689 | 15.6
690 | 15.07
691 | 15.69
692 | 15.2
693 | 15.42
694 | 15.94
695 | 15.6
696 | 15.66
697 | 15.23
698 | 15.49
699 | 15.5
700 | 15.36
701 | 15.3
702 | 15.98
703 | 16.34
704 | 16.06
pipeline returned 4.1 ch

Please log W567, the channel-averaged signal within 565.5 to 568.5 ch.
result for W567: 9.11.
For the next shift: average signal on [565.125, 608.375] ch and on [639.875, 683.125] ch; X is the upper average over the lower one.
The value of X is 1.33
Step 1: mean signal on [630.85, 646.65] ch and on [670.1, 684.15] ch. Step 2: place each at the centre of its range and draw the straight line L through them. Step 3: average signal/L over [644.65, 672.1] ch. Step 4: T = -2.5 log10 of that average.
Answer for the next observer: 0.38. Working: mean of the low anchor 11.6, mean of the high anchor 15.7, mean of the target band 9.8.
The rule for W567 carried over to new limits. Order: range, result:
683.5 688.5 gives 15.7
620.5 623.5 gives 15.4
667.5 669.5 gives 14.9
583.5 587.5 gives 7.53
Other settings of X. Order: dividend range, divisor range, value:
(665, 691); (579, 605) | 1.79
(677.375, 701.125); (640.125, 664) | 1.89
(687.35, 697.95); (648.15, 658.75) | 2.27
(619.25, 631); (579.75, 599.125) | 1.98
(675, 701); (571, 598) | 2.09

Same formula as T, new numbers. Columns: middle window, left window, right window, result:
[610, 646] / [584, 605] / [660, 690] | -0.23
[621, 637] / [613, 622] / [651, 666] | -0.14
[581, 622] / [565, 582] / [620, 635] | 0.08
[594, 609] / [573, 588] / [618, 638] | 0.02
